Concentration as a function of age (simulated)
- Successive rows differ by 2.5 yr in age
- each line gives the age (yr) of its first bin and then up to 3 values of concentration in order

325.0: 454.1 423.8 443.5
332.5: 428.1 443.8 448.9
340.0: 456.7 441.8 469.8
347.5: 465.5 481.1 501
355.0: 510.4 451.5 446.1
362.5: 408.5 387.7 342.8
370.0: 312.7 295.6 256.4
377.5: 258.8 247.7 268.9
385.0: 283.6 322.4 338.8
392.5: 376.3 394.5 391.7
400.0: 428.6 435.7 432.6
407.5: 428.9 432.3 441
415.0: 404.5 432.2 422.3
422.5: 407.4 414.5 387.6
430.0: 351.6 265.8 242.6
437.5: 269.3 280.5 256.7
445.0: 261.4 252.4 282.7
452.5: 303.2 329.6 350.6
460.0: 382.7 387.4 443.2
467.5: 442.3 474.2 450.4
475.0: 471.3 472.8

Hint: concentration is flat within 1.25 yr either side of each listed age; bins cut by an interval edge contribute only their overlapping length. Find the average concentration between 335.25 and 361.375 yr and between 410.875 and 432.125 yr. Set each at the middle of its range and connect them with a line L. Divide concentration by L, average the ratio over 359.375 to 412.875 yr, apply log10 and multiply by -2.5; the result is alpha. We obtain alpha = 0.20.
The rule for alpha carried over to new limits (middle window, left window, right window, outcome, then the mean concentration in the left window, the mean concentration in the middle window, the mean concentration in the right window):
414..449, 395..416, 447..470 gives 0.19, 423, 331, 363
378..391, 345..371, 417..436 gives 0.37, 434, 289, 364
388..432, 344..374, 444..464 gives -0.10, 421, 403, 321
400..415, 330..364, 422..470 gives -0.13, 457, 431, 335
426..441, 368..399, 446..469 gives 0.13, 314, 302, 353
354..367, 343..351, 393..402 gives 0.05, 469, 434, 405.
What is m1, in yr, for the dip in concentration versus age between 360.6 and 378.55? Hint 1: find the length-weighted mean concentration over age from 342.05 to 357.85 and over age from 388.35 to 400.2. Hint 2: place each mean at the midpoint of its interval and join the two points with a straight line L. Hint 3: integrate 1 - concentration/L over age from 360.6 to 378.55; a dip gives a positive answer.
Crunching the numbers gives 4.4 yr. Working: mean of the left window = 477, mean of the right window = 380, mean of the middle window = 328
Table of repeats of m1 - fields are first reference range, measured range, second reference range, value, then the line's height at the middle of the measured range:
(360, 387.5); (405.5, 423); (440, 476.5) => -4.6 yr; 336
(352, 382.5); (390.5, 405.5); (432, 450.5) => -4.0 yr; 320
